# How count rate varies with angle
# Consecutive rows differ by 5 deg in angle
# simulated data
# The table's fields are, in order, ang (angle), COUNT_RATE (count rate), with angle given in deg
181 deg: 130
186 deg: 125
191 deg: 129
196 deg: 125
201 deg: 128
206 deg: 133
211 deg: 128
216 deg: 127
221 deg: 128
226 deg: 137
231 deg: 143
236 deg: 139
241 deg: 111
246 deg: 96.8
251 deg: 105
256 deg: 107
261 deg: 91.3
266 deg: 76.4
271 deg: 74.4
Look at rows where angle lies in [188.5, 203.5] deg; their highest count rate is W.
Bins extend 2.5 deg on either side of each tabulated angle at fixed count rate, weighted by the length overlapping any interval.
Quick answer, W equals 129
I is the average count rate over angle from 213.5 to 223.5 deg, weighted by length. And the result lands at 128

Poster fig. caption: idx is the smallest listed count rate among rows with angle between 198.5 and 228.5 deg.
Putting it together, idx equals 127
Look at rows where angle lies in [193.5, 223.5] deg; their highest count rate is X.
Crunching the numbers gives 133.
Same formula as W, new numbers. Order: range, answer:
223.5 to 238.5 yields 143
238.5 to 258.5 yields 111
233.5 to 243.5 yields 139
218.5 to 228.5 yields 137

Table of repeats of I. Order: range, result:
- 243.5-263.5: 100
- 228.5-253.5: 119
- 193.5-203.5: 126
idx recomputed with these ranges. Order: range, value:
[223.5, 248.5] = 96.8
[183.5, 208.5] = 125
